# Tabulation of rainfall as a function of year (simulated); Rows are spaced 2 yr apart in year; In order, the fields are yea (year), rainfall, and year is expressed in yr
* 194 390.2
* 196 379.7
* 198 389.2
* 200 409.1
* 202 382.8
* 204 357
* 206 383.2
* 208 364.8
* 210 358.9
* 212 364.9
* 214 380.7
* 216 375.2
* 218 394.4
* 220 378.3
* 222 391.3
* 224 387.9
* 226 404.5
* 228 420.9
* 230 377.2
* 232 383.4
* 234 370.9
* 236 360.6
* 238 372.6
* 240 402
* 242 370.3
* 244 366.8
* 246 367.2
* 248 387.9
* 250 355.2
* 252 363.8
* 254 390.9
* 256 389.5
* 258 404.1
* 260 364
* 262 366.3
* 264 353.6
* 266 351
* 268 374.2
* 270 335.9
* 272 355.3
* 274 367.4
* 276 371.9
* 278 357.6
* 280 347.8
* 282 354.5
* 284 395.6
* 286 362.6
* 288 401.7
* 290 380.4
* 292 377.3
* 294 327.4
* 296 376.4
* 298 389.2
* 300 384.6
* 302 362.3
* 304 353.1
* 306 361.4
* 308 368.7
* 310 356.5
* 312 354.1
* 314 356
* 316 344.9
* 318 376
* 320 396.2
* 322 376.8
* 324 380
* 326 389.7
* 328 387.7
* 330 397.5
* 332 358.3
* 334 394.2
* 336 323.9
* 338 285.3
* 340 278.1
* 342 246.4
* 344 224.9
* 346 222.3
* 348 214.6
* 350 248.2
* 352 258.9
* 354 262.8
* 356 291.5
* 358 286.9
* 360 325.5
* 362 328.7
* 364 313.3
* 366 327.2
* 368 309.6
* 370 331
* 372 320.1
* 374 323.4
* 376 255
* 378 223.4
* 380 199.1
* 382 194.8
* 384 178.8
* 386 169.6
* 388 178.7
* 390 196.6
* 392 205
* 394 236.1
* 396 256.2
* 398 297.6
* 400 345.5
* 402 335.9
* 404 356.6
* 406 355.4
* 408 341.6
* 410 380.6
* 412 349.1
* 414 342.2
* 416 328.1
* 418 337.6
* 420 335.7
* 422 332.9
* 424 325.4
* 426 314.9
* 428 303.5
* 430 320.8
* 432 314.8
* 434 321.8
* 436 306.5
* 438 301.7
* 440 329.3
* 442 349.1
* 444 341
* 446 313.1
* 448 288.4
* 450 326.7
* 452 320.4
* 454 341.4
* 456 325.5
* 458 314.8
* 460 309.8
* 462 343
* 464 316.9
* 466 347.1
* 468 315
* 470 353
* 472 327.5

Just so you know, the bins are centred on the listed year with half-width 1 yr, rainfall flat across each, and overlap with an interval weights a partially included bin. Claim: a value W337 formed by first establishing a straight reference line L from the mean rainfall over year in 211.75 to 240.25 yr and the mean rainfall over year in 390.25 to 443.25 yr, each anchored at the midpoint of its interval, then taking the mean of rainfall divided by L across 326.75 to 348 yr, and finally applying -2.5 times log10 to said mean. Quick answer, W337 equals 0.13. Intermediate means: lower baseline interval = 384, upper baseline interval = 318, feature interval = 308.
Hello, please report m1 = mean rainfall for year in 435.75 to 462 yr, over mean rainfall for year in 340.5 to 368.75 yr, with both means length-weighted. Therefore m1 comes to 1.2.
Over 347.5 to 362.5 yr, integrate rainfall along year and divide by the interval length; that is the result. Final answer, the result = 278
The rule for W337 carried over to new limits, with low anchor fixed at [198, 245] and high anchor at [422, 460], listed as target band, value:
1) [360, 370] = 0.065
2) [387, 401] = 0.332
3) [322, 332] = -0.097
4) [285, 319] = -0.024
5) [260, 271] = 0.035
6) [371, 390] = 0.437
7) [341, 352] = 0.426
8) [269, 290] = -0.003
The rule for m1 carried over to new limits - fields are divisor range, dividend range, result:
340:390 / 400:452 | 1.28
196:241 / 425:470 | 0.84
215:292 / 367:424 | 0.76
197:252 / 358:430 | 0.77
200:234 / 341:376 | 0.74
